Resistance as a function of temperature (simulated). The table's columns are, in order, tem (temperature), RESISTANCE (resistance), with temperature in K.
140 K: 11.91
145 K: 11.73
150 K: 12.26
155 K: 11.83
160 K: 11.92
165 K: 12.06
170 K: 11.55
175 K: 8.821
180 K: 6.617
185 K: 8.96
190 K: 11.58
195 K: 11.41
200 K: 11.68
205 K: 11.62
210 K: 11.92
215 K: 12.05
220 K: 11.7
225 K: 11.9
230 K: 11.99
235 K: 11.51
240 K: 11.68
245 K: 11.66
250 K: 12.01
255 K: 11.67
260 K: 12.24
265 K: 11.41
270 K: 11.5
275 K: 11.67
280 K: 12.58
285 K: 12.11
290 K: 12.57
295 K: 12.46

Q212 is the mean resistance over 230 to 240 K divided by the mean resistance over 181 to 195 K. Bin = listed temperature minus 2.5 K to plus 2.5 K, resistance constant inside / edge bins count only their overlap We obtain 1.16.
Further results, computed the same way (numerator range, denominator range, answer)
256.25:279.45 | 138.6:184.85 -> 1.09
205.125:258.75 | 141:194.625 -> 1.09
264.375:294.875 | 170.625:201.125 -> 1.22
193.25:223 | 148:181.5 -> 1.08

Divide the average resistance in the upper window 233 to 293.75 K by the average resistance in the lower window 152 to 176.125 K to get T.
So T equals 1.0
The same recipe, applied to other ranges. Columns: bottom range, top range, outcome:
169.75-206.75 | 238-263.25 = 1.16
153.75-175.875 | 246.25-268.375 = 1.04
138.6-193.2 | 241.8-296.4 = 1.11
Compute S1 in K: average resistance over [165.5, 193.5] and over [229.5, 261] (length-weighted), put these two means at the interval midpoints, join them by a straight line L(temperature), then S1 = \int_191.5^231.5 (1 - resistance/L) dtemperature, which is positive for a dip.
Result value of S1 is -3.9 K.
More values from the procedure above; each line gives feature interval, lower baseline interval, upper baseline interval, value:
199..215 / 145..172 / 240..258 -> 0.1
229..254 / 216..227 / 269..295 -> 0.4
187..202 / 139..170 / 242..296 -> 0.6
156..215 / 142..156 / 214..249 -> 5.2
